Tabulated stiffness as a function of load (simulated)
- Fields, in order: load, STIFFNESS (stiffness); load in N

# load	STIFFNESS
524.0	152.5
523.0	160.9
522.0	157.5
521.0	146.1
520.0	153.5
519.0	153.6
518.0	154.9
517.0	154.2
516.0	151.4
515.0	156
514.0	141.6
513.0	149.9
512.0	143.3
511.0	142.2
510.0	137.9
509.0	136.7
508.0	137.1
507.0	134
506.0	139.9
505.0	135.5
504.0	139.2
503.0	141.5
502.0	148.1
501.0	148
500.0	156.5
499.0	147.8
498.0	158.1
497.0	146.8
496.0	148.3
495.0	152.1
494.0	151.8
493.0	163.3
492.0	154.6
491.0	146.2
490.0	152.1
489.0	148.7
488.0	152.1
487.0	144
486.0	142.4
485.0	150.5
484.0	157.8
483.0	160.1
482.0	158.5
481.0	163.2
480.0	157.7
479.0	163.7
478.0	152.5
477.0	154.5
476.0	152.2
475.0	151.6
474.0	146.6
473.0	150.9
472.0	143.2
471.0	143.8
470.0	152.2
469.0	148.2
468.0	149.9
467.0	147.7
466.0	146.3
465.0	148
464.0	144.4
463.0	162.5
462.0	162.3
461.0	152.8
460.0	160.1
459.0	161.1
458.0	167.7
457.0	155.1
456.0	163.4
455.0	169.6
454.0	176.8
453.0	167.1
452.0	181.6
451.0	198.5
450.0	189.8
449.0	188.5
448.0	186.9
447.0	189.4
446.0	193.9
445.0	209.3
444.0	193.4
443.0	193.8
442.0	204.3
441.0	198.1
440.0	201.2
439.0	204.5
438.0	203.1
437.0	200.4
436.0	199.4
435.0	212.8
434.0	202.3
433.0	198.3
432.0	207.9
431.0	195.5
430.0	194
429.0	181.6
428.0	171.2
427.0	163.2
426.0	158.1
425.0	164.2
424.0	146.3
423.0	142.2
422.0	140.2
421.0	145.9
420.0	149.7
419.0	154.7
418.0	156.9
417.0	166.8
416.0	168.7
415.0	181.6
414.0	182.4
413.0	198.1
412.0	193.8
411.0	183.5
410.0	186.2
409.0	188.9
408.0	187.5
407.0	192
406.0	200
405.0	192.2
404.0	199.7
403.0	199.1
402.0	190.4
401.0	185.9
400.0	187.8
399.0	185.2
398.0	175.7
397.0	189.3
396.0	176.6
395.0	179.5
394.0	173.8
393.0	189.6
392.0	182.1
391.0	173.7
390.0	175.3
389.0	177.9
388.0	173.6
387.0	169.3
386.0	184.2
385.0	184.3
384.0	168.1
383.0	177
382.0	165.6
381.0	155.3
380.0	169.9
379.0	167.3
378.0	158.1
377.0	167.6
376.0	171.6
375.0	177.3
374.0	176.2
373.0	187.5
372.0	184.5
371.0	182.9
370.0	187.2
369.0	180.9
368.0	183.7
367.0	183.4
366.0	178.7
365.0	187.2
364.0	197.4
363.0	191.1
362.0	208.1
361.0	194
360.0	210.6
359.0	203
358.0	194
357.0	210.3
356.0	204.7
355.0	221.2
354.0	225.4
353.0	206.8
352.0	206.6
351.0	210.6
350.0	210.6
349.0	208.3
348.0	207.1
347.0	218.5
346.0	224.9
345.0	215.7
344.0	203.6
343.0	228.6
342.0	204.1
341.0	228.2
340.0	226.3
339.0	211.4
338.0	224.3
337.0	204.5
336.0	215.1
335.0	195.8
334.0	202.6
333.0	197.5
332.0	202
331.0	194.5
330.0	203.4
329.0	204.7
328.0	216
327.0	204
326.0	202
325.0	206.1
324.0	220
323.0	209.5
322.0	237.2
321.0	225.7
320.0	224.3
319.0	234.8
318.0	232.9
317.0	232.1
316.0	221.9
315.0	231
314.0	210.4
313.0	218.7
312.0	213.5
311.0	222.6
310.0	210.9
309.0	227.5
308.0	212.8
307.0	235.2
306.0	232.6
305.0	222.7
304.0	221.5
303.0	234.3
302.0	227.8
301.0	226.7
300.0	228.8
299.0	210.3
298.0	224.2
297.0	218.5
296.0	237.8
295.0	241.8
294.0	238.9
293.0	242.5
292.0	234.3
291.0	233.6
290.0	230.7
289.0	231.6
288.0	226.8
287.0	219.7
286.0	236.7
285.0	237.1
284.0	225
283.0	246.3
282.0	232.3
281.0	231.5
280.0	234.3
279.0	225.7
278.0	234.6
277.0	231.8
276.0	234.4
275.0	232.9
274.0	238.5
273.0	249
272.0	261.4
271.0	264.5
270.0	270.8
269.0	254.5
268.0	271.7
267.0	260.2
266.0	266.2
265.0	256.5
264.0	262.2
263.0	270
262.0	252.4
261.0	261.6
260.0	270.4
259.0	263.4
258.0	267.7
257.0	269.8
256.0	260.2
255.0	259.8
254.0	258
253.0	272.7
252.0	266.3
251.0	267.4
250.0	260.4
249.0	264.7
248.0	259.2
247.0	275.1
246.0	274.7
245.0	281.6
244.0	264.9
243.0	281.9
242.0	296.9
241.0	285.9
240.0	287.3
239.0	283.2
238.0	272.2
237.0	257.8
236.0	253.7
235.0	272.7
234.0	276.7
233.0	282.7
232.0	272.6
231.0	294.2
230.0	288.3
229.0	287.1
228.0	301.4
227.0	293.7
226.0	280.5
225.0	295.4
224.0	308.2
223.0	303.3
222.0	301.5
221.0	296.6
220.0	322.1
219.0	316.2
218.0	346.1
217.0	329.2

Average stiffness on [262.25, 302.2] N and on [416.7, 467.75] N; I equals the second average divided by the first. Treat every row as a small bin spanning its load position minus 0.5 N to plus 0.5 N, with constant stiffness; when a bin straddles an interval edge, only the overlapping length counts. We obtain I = 0.7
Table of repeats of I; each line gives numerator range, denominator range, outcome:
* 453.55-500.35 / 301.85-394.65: 0.76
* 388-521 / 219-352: 0.69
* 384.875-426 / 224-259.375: 0.64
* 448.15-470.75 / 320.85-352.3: 0.77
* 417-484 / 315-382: 0.84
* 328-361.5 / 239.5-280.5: 0.80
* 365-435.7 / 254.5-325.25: 0.75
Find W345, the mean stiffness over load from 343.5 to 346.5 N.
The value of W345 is 215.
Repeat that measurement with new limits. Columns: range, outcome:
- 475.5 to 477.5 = 153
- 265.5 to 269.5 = 263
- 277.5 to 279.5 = 230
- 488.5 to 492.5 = 150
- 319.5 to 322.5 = 229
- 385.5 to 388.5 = 176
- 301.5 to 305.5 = 227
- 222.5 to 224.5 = 306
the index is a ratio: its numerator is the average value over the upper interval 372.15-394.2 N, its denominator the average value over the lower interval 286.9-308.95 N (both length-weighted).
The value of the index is 0.8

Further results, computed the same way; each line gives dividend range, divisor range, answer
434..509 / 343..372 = 0.81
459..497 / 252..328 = 0.64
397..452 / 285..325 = 0.82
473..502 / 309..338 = 0.71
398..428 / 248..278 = 0.68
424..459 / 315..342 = 0.87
